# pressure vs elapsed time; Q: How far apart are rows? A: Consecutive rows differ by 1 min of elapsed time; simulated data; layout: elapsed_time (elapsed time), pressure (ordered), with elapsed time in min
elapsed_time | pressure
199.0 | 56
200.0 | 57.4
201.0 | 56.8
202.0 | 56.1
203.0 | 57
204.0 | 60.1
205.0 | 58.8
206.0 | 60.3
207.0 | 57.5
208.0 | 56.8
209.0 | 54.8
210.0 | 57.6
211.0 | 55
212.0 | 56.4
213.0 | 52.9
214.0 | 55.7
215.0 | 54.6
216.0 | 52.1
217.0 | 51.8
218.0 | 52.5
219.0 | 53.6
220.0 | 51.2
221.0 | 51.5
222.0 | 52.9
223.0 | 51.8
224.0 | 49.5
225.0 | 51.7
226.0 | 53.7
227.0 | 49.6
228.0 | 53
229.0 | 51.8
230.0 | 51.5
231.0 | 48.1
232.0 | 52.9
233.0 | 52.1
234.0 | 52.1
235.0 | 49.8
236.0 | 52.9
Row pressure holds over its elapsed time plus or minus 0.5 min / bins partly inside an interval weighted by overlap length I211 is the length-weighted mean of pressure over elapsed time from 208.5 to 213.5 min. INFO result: 55.3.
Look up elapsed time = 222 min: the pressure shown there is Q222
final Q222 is 52.9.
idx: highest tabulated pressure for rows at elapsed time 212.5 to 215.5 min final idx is 55.7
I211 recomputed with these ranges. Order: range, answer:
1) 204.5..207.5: 58.9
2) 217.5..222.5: 52.3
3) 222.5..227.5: 51.3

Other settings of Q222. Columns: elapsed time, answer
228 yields 53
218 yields 52.5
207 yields 57.5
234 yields 52.1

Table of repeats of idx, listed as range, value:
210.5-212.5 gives 56.4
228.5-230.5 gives 51.8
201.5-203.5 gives 57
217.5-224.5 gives 53.6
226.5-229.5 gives 53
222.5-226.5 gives 53.7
